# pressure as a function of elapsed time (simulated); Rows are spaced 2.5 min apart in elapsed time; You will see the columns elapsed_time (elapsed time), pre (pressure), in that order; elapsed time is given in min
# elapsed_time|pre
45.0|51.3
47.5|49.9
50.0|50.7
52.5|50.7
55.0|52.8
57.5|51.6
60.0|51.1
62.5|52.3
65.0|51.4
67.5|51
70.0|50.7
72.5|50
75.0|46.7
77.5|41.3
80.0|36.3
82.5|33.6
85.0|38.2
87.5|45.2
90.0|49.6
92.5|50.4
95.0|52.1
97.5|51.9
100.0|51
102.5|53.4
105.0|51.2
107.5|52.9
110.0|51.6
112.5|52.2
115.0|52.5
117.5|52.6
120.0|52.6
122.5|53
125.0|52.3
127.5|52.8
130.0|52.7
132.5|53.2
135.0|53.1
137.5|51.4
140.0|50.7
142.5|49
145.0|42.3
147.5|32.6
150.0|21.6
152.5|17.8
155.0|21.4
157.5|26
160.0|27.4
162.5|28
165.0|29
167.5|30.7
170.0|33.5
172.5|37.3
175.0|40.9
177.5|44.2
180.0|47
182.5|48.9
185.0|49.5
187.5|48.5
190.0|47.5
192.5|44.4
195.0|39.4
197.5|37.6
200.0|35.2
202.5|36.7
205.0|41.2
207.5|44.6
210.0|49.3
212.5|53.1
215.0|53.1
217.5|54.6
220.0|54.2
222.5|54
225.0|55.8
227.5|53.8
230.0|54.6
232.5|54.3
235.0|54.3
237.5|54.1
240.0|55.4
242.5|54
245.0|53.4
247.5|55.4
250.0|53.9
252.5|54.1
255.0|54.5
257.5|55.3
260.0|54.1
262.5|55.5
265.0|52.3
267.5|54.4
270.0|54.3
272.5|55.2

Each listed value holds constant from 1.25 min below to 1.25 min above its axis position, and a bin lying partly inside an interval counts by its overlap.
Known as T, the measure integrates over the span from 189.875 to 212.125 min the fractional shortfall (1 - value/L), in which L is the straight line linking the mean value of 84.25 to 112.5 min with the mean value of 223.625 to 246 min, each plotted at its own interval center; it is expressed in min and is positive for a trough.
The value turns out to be 4.8 min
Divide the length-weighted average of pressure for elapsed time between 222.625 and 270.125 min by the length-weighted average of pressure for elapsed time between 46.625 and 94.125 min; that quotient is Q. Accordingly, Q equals 1.14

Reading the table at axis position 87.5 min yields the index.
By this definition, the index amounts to 45.2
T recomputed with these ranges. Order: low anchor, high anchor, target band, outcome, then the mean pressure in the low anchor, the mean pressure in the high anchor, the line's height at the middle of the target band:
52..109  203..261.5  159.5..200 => 9.2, 48.5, 52.9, 51.4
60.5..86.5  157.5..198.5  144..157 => 4.5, 45.3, 39.2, 40.8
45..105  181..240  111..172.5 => 9.4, 48.5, 48.8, 48.6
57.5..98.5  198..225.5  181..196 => 0.4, 47.1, 47.8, 47.7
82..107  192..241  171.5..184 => 1.2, 48.2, 49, 48.8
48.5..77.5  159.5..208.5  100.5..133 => -4.9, 50.4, 39.7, 45.7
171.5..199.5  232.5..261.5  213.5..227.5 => -1.2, 43.9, 54.4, 49.9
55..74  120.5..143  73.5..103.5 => 3.4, 51.2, 52.1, 51.5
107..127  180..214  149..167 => 8.8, 52.5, 44.5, 48.4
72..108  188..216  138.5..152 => 2.1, 46.7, 43.9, 45.3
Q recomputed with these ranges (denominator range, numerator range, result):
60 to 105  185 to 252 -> 1.05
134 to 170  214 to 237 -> 1.59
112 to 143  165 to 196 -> 0.81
